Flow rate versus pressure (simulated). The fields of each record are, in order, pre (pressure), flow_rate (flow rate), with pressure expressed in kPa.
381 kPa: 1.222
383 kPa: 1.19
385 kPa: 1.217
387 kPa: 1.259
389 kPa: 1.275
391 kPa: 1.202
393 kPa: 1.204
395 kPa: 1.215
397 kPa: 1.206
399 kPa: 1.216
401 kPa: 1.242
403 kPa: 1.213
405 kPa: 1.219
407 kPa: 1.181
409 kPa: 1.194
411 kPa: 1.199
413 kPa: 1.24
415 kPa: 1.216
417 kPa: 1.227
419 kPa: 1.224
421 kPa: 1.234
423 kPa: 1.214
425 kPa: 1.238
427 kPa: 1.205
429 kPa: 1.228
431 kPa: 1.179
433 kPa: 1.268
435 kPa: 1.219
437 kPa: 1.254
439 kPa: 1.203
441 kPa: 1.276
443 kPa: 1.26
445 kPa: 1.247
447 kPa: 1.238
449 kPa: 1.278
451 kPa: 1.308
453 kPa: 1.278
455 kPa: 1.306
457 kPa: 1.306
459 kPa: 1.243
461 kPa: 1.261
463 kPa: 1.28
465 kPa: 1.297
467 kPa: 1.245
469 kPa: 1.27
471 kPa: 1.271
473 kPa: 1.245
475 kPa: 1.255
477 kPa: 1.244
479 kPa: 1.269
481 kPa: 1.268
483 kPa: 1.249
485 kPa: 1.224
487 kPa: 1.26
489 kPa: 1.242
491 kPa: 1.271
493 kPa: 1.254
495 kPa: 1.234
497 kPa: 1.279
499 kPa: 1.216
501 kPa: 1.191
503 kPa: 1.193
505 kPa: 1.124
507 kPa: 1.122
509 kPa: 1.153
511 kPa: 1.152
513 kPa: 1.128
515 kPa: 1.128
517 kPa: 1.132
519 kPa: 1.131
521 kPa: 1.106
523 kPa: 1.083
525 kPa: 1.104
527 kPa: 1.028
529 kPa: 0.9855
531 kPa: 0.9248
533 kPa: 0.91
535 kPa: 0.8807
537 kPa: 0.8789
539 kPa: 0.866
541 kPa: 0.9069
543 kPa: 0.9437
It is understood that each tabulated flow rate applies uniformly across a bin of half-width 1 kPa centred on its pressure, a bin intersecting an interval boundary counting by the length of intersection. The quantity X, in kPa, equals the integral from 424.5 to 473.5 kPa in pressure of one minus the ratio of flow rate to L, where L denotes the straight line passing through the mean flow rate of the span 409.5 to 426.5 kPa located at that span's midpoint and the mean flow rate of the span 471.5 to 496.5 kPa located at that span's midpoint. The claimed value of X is -0.8 kPa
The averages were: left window 1.22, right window 1.25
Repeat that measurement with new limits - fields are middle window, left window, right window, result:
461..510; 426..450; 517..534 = -4.6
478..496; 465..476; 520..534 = -0.9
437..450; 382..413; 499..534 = -0.9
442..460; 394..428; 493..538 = -1.6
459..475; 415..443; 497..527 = -1.0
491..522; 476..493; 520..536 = -1.3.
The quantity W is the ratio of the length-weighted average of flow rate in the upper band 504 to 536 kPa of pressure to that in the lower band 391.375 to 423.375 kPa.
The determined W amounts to 0.88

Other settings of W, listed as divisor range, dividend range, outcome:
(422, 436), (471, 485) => 1.03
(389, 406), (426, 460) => 1.03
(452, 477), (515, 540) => 0.79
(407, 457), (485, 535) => 0.92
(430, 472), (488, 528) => 0.92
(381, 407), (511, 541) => 0.84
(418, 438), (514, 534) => 0.86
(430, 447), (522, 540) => 0.78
